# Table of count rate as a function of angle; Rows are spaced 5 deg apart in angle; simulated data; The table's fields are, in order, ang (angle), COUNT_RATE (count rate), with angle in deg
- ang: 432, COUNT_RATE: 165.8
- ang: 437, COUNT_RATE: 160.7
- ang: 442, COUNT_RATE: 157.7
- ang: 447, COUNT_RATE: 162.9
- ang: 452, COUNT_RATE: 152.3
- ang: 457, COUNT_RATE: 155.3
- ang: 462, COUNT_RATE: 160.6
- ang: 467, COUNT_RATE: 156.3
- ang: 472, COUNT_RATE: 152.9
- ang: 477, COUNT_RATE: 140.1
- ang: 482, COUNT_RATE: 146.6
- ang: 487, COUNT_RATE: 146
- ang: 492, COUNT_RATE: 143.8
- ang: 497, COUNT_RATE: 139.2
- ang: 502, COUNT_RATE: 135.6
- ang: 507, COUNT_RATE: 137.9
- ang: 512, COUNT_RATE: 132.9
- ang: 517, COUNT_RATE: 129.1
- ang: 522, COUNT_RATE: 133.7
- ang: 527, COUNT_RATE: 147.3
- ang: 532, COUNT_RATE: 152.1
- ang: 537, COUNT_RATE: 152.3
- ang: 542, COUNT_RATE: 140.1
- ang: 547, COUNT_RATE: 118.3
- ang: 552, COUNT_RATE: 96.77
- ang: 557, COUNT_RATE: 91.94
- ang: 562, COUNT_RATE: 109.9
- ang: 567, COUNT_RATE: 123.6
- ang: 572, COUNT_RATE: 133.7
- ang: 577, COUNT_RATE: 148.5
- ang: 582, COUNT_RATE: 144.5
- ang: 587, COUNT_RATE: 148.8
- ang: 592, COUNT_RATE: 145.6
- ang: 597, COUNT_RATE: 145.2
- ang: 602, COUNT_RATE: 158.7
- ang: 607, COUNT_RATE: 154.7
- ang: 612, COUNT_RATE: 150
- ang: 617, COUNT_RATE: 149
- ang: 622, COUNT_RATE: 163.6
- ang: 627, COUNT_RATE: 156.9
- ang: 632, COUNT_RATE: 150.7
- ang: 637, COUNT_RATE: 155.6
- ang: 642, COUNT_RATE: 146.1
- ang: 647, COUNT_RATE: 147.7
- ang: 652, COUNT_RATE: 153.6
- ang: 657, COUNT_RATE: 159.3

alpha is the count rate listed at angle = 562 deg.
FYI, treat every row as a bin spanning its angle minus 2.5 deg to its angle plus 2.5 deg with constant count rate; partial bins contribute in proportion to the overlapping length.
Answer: 109.9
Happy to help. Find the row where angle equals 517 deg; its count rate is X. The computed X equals 129.1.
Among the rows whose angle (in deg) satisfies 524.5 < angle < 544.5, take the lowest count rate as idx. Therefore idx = 140.1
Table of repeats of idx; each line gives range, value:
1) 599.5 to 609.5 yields 154.7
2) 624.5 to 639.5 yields 150.7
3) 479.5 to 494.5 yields 143.8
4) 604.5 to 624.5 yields 149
